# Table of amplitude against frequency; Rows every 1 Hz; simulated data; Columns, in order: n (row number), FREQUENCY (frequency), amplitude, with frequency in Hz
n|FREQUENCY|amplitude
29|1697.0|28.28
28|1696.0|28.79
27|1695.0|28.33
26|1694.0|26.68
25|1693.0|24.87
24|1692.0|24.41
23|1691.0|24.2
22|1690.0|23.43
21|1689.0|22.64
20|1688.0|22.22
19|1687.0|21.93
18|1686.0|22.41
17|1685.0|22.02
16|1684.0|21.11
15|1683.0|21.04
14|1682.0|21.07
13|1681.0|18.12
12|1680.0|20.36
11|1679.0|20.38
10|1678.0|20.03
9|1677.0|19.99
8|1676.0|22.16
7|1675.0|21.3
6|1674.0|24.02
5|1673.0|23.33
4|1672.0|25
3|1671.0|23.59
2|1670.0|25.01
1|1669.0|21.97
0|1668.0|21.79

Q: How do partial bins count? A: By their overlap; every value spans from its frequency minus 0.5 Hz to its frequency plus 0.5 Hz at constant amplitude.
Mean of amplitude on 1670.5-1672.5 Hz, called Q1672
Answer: 24.3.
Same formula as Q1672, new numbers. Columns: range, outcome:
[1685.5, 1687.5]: 22.2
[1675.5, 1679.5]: 20.6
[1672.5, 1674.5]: 23.7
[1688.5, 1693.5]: 23.9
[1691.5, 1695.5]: 26.1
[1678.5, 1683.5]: 20.2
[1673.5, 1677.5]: 21.9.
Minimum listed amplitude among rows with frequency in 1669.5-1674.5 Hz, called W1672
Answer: 23.33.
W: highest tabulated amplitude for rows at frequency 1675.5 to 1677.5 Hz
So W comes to 22.16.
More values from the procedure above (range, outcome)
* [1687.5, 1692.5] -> 24.41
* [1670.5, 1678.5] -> 25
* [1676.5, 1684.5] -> 21.11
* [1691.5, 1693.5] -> 24.87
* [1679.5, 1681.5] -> 20.36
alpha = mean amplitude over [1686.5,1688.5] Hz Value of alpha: 22.1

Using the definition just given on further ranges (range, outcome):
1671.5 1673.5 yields 24.2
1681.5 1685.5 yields 21.3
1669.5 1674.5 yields 24.2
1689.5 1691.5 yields 23.8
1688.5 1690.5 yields 23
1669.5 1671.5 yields 24.3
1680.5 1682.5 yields 19.6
